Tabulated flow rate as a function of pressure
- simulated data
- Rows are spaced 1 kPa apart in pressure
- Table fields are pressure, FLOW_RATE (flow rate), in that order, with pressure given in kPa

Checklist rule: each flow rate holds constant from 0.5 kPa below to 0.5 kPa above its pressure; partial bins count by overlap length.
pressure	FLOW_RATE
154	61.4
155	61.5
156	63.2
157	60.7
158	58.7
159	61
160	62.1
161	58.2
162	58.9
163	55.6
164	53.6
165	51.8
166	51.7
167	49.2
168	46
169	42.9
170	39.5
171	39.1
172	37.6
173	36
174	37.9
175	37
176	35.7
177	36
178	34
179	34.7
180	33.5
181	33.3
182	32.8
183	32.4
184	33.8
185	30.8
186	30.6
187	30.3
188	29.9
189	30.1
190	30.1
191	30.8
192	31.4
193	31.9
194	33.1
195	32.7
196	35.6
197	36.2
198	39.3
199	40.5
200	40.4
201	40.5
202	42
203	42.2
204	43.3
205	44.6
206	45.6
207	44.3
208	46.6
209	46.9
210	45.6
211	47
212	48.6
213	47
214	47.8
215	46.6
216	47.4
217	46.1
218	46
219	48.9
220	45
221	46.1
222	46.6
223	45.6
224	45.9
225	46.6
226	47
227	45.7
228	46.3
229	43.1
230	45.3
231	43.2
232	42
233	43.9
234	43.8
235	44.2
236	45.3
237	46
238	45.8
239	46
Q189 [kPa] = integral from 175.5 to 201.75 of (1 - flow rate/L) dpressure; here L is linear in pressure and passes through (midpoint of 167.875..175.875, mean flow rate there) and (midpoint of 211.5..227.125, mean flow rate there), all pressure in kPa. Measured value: 4.91 kPa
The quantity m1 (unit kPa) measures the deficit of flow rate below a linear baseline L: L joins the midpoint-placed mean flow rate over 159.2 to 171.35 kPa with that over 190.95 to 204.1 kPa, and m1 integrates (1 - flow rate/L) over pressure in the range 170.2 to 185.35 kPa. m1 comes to 3.5 kPa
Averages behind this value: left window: 51.1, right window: 37.2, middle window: 35.1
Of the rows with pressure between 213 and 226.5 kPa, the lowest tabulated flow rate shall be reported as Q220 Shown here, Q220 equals 45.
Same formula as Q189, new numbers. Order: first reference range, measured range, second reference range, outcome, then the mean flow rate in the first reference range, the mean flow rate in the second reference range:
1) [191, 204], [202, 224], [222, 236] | -2.72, 37.1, 44.9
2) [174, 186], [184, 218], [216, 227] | 0.82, 34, 46.4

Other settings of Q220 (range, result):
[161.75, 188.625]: 29.9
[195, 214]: 32.7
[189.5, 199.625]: 30.1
